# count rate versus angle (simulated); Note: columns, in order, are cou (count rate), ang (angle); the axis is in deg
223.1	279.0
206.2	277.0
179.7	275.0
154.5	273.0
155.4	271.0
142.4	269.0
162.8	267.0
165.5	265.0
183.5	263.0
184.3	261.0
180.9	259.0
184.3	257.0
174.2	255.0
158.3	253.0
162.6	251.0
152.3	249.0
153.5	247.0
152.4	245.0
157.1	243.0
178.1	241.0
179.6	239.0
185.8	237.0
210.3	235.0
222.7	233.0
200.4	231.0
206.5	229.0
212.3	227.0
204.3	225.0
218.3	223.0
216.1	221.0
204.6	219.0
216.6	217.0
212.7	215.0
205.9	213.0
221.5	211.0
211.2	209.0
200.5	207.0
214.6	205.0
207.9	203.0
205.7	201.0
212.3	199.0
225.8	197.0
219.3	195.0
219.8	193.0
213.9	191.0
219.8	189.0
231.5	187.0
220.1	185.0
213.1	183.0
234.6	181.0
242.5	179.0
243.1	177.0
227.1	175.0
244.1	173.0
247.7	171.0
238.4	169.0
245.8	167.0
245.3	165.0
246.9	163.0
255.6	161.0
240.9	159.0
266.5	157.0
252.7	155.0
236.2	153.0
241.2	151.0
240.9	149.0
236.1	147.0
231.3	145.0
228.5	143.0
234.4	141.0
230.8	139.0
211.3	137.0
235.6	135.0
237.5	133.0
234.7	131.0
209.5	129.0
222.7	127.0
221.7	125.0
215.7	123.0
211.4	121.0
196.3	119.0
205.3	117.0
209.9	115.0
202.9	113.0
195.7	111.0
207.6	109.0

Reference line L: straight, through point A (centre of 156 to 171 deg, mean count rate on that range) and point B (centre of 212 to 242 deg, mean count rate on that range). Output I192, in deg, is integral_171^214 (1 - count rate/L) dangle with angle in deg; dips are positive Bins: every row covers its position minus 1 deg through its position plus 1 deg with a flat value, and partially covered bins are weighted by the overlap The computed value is 1.4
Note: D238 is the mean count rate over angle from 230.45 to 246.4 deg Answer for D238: 185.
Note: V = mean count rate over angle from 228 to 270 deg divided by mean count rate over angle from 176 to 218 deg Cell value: 0.8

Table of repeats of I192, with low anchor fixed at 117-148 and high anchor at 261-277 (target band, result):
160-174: -2.49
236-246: 0.46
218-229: -1.46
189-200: -1.14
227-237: -1.38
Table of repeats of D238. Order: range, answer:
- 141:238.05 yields 225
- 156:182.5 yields 244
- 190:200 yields 218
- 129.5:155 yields 234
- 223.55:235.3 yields 210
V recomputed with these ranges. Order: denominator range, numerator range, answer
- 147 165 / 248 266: 0.70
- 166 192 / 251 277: 0.73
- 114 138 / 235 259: 0.78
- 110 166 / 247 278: 0.74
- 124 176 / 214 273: 0.77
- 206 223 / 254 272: 0.81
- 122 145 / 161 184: 1.06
